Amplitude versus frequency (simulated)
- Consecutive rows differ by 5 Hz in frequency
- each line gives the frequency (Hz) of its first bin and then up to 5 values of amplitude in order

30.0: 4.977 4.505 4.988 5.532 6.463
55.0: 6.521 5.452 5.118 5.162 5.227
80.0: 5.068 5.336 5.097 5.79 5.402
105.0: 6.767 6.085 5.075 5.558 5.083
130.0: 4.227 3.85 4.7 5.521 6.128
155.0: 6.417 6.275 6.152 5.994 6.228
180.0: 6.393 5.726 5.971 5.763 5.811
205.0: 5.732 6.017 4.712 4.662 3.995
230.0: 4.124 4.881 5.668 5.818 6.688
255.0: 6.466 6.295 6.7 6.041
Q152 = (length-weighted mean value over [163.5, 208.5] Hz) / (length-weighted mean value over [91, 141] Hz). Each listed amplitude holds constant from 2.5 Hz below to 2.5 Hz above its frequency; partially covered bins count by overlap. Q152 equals 1.13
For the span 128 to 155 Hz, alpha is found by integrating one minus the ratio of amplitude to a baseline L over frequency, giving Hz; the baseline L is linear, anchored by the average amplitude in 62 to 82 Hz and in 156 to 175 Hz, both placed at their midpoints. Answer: 4.0 Hz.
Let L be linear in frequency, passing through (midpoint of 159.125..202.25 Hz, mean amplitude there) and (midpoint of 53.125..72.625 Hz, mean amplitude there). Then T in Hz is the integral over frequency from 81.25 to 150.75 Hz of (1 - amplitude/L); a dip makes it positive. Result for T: 5.4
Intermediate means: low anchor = 5.53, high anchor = 6.03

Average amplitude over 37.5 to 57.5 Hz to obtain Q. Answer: 5.88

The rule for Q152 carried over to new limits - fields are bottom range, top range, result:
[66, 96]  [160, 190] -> 1.16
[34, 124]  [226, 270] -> 1.05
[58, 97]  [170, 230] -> 1.04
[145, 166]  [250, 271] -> 1.04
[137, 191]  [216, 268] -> 0.93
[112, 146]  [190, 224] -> 1.12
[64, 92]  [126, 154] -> 0.96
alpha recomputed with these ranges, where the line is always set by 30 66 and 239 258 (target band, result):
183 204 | 0.7 Hz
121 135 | 2.8 Hz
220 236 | 4.7 Hz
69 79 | 0.7 Hz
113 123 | 0.7 Hz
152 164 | -0.9 Hz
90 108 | -0.6 Hz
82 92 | 0.7 Hz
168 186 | -0.5 Hz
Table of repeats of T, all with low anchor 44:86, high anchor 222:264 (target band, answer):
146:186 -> -4.5 Hz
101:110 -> -1.3 Hz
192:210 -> -0.9 Hz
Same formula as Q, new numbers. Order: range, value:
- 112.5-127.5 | 5.24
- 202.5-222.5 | 5.28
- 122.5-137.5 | 4.39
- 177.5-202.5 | 5.93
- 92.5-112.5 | 6.01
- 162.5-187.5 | 6.1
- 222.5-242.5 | 4.67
